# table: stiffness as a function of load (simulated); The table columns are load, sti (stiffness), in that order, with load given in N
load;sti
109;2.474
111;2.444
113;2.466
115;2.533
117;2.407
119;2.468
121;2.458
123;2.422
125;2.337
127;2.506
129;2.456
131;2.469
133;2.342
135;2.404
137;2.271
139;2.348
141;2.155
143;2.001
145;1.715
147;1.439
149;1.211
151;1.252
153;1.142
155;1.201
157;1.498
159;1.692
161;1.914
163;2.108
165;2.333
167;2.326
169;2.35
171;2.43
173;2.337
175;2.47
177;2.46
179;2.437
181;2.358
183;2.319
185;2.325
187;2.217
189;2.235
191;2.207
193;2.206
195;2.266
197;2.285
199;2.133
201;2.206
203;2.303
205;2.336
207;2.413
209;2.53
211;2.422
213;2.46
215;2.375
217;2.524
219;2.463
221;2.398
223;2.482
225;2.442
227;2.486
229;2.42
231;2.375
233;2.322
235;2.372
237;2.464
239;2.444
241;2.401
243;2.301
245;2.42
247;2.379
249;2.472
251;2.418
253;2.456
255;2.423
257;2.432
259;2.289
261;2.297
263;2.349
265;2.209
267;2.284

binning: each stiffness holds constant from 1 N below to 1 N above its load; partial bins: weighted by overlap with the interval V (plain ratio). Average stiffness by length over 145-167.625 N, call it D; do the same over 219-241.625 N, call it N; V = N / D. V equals 1.48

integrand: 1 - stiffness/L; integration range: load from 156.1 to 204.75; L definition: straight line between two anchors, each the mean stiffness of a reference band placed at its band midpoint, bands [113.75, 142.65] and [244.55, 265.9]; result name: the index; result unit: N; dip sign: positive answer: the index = 3.2 N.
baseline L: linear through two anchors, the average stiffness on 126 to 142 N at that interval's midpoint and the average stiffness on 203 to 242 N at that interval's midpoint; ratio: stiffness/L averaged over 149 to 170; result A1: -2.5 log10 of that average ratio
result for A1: 0.33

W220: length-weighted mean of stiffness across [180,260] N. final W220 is 2.37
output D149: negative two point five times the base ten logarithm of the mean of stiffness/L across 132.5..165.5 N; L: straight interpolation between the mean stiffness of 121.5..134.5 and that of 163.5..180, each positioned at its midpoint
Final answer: 0.31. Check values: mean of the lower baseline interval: 2.42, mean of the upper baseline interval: 2.38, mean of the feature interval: 1.81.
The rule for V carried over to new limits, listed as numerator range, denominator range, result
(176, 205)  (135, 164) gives 1.32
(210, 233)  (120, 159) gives 1.23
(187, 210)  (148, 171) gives 1.30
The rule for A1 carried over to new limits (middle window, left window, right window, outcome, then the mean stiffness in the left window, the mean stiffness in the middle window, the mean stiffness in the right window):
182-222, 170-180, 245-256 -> 0.044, 2.43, 2.33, 2.43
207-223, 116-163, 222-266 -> -0.076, 2.01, 2.45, 2.39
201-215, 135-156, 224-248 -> -0.098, 1.71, 2.39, 2.4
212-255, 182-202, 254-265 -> -0.055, 2.24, 2.42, 2.34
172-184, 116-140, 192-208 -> -0.040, 2.41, 2.4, 2.27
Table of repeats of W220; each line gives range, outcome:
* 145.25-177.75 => 1.88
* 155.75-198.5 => 2.22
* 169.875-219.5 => 2.35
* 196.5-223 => 2.38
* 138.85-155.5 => 1.58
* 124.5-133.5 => 2.43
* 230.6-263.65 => 2.39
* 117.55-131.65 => 2.44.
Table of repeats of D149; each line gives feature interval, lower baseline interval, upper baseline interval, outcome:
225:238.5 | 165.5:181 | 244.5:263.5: -0.007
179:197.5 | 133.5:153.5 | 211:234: -0.054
